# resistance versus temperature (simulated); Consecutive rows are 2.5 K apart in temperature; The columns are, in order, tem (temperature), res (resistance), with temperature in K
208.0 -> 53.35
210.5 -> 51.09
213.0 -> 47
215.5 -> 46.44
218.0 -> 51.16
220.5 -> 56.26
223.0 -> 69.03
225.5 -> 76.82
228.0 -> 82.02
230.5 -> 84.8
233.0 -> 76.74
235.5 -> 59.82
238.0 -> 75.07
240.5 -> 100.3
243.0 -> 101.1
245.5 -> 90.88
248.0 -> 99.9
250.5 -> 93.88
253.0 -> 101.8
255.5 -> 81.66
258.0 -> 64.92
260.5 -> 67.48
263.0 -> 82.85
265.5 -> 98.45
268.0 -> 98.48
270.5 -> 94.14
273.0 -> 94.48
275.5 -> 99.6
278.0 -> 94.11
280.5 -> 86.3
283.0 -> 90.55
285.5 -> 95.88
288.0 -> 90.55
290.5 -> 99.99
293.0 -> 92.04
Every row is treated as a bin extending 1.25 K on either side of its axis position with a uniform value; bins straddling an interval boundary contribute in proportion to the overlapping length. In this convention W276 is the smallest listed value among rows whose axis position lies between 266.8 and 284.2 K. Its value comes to 86.3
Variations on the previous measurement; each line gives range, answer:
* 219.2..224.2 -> 56.26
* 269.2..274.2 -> 94.14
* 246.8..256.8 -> 81.66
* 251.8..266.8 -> 64.92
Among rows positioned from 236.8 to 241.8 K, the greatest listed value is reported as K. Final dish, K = 100.3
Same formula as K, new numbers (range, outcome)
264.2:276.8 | 99.6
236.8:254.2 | 101.8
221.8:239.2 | 84.8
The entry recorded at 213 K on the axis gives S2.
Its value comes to 47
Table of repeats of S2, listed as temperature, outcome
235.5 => 59.82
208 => 53.35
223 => 69.03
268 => 98.48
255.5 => 81.66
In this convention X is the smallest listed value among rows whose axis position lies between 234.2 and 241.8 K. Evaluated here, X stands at 59.82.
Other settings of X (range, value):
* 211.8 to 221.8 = 46.44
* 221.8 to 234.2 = 69.03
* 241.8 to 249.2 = 90.88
